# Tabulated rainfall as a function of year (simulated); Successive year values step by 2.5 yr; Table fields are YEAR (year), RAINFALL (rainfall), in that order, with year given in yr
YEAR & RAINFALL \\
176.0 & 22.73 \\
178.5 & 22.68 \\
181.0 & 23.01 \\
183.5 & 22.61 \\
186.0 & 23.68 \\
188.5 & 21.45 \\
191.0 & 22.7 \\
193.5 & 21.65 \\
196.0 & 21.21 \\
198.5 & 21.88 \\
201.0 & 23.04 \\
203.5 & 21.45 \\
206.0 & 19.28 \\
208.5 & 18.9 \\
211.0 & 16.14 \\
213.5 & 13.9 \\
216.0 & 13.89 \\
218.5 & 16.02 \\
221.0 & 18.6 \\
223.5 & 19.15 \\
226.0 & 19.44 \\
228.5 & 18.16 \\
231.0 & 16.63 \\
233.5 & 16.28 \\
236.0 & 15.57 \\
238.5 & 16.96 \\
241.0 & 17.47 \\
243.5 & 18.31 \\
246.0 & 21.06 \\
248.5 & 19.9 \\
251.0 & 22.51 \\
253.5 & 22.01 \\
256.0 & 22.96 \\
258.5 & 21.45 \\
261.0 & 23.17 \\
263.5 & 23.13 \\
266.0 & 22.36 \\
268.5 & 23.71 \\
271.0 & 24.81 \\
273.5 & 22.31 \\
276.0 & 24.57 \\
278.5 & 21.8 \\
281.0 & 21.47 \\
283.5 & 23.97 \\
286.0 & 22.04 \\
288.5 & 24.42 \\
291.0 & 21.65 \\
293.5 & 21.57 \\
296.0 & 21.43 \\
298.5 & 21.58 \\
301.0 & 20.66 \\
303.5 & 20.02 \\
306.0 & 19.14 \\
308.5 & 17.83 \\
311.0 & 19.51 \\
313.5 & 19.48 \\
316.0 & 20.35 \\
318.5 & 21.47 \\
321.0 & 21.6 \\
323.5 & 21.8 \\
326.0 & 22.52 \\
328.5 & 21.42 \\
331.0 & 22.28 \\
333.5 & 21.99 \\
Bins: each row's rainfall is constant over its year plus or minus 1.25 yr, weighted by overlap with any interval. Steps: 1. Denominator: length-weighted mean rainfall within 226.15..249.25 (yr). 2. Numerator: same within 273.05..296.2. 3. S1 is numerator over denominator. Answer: 1.27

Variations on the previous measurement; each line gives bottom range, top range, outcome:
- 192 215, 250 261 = 1.13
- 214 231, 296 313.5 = 1.15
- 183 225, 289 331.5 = 1.06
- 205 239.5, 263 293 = 1.35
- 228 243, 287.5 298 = 1.32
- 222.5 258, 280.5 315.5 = 1.10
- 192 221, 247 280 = 1.20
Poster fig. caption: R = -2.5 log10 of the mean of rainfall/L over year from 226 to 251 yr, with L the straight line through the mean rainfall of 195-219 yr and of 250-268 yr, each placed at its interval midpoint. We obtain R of 0.16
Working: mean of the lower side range 18.6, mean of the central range 18.1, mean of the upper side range 22.6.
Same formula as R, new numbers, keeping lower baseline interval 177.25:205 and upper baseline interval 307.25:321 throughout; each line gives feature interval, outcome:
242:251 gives 0.06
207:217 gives 0.35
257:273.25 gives -0.11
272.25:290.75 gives -0.12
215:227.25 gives 0.23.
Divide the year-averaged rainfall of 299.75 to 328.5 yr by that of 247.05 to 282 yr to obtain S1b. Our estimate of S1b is 0.9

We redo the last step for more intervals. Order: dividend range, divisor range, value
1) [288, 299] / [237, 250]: 1.17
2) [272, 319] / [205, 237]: 1.25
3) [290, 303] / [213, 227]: 1.26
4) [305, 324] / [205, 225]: 1.18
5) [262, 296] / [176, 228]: 1.14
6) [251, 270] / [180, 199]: 1.02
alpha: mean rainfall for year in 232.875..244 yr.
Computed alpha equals 16.9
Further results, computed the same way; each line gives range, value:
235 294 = 21.7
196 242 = 18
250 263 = 22.5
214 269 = 19.4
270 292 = 23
